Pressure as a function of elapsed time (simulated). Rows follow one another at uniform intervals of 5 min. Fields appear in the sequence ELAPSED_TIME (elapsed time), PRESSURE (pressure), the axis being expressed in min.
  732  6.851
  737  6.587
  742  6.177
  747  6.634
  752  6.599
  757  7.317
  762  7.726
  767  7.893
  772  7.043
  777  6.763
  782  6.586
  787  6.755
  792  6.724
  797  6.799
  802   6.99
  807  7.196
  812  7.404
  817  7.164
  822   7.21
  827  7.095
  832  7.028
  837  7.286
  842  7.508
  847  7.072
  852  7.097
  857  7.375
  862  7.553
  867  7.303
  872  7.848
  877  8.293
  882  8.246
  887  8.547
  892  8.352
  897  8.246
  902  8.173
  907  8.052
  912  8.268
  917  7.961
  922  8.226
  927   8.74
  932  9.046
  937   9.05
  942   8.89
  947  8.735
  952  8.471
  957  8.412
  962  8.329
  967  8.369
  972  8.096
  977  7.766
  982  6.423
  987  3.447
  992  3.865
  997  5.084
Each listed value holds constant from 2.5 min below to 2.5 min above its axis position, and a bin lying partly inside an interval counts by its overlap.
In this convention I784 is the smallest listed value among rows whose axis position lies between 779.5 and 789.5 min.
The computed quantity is 6.586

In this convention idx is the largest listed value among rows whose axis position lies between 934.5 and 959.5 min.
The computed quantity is 9.05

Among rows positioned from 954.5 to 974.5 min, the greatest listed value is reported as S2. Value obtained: 8.412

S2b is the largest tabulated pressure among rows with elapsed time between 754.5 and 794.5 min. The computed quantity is 7.893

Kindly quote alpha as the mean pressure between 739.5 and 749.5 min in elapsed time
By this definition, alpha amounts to 6.41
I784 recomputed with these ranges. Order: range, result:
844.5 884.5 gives 7.072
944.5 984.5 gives 6.423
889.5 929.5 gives 7.961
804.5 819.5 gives 7.164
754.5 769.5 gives 7.317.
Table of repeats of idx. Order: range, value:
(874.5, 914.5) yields 8.547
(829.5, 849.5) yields 7.508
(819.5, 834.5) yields 7.21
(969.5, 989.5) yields 8.096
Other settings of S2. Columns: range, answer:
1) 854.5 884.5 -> 8.293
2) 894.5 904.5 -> 8.246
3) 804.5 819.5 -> 7.404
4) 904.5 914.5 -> 8.268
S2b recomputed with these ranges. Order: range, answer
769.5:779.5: 7.043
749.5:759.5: 7.317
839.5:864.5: 7.553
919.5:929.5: 8.74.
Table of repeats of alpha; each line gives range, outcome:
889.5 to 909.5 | 8.21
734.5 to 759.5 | 6.66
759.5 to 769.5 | 7.81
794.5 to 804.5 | 6.89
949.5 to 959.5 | 8.44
